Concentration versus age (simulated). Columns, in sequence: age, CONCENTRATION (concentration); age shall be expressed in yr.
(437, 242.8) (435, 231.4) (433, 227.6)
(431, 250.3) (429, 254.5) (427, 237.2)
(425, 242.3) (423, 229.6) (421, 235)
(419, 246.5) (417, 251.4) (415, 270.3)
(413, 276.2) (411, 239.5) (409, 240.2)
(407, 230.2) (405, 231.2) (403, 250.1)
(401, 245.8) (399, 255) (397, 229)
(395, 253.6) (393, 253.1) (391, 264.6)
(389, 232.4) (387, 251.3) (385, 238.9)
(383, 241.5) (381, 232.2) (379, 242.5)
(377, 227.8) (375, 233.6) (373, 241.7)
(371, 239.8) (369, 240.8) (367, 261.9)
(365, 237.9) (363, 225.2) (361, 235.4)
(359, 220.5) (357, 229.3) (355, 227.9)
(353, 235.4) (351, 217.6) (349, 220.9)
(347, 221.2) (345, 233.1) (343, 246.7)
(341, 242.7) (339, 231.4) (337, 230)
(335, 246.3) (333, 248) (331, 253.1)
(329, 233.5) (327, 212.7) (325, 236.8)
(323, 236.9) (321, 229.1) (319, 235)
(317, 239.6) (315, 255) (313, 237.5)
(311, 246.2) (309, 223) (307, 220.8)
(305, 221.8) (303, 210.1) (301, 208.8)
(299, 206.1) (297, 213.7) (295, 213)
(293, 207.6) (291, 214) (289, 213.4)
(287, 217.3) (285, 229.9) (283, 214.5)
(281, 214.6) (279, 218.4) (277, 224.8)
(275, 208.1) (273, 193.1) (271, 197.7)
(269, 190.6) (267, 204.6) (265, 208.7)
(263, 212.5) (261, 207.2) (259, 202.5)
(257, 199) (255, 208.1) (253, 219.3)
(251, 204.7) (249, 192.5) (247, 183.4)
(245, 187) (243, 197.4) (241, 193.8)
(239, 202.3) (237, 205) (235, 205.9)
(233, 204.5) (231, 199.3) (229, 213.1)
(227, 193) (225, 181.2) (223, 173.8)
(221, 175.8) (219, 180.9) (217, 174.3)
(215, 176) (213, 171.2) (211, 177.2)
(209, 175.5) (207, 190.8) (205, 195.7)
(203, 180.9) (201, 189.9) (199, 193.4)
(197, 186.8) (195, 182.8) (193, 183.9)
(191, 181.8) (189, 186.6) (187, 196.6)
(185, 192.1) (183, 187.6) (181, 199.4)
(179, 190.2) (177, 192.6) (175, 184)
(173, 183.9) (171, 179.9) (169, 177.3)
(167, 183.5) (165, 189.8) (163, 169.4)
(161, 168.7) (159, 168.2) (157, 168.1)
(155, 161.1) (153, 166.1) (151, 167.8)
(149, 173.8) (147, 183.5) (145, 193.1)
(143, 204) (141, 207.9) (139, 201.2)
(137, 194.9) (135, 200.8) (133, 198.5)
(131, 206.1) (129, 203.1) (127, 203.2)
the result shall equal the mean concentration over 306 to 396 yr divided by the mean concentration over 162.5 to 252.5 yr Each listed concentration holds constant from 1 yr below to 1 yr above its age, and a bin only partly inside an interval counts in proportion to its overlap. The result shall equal 1.3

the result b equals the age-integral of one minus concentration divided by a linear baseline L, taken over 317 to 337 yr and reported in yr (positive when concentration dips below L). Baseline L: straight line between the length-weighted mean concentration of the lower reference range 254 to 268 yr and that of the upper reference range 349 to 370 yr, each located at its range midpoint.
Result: -1.1 yr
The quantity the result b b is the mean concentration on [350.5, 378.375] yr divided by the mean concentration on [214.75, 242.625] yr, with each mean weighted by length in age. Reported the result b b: 1.22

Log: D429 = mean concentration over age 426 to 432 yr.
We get 247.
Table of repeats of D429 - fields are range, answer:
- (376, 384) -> 236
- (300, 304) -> 209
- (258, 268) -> 207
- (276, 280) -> 222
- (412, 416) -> 273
